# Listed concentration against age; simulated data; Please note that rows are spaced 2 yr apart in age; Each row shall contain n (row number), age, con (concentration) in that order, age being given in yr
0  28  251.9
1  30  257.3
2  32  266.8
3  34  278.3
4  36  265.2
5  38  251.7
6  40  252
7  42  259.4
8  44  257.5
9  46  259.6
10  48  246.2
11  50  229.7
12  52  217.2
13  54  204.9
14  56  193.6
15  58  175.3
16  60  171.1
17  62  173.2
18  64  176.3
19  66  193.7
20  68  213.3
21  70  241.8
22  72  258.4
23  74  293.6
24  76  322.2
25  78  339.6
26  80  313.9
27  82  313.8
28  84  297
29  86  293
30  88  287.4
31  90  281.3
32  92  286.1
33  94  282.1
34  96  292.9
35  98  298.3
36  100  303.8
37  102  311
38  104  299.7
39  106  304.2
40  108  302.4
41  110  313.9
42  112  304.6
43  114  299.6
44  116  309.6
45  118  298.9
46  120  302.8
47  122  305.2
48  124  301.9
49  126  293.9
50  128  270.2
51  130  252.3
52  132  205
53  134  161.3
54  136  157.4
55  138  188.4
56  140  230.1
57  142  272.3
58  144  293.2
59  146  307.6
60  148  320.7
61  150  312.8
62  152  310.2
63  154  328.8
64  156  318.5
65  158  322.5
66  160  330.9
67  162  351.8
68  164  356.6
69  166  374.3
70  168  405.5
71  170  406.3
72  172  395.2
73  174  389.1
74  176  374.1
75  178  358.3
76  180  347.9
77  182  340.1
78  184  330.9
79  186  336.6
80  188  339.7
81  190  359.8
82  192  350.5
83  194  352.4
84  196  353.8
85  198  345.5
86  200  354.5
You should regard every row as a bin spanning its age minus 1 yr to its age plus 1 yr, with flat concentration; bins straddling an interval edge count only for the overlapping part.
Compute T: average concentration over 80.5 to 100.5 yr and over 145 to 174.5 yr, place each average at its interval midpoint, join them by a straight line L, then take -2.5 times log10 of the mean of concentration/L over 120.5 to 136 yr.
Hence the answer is 0.27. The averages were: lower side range 294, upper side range 348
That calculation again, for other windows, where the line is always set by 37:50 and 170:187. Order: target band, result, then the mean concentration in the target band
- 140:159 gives 0.11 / 305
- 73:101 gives -0.05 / 300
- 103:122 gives 0.02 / 304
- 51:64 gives 0.37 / 188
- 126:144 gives 0.40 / 226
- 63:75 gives 0.19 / 230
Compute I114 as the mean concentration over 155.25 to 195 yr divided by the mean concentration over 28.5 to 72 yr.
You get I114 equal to 1.6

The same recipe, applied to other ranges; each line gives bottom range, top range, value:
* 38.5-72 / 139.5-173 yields 1.53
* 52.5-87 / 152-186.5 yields 1.45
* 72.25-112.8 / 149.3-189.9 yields 1.17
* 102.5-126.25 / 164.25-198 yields 1.20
